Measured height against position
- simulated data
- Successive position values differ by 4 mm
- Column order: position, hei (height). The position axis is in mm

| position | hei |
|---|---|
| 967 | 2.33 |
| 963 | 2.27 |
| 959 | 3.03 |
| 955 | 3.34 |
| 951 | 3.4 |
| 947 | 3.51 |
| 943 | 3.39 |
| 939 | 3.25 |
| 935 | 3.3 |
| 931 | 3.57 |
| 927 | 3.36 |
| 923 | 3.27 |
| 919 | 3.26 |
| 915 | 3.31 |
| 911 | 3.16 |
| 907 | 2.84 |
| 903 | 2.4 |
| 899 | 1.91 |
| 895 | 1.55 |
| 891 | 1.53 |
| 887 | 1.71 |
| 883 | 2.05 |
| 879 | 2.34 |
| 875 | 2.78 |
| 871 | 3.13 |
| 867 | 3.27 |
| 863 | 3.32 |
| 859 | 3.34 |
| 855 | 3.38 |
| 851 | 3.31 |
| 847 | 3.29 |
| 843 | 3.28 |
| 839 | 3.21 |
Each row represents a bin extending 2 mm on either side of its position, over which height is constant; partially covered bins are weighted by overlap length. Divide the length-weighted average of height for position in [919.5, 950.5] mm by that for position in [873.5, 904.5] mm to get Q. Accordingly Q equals 1.67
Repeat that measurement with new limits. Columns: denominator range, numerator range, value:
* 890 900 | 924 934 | 2.08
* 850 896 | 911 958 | 1.26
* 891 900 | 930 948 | 2.03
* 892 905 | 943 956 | 1.78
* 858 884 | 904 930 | 1.10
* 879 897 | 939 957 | 1.91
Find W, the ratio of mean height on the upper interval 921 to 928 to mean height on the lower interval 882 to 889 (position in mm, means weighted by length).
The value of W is 1.8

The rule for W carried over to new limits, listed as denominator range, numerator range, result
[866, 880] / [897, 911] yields 0.86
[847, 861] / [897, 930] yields 0.89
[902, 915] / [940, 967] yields 1.07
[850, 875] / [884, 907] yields 0.59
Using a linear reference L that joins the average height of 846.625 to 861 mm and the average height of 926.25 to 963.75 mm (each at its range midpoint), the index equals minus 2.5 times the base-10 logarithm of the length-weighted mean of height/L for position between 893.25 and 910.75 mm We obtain 0.40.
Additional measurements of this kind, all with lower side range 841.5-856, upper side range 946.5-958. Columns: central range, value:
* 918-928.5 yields 0.02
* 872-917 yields 0.38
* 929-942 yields 0.00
